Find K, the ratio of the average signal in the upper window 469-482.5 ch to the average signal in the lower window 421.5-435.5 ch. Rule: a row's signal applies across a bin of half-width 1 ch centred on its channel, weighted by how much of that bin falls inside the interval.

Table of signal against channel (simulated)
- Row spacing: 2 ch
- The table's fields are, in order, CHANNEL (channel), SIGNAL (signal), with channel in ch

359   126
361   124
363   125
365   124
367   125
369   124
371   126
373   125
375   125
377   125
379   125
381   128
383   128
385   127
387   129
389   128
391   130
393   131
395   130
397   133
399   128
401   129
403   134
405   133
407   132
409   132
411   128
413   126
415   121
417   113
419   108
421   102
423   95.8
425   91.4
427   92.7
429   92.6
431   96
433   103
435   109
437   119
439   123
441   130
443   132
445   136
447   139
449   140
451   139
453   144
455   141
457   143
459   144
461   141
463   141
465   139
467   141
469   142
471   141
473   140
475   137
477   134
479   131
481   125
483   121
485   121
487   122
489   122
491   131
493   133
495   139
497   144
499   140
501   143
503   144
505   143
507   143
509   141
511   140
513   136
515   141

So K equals 1.4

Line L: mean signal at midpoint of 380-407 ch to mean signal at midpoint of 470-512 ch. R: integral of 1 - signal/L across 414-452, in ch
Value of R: 4.9 ch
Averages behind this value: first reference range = 130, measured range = 115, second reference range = 135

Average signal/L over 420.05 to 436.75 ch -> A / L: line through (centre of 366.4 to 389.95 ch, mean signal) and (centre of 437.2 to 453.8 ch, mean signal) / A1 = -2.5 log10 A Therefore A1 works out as 0.32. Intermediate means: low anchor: 126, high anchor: 134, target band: 98.8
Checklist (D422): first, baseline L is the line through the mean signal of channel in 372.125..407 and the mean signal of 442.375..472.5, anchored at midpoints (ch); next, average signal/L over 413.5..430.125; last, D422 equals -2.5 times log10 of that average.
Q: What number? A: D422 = 0.29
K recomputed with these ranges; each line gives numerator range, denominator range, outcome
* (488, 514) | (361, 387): 1.10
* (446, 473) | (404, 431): 1.26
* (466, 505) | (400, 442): 1.17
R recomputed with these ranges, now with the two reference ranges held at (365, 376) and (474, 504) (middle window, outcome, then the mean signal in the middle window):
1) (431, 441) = 1.2 ch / 113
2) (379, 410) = -0.9 ch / 130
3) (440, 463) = -1.6 ch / 139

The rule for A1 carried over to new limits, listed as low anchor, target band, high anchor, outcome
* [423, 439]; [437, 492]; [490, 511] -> -0.13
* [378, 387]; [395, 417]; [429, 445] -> -0.06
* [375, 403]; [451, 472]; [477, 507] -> -0.08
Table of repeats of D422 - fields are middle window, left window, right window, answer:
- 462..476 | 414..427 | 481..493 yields -0.179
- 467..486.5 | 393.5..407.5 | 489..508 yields 0.038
